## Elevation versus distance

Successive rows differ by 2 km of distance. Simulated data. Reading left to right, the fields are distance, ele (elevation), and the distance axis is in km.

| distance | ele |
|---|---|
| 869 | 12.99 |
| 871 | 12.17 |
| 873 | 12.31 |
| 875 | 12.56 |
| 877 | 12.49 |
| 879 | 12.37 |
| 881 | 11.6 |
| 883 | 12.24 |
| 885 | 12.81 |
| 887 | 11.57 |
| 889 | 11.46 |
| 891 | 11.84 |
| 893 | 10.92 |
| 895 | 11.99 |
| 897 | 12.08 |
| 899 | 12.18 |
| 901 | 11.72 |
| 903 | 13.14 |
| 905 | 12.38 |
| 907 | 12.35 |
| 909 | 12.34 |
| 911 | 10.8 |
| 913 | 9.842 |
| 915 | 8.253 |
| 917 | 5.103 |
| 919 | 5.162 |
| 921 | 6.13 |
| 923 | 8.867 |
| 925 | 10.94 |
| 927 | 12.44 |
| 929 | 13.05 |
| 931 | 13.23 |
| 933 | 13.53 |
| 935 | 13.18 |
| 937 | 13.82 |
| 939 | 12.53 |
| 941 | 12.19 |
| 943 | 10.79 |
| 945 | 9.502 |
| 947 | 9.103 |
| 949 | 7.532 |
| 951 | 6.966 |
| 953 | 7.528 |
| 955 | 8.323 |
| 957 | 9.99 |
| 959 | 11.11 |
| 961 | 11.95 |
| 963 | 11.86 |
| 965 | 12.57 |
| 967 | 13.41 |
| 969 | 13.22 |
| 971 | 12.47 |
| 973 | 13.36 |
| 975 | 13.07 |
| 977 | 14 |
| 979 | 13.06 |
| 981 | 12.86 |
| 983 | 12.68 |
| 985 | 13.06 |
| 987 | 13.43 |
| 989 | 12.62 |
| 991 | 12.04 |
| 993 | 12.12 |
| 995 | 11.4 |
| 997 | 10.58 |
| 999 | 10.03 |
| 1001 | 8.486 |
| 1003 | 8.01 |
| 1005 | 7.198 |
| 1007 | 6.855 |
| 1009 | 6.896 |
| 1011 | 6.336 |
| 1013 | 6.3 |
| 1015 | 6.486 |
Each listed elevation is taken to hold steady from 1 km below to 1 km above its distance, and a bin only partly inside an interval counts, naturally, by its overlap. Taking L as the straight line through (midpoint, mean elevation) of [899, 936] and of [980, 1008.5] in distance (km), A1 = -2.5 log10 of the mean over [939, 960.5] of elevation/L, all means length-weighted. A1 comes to 0.13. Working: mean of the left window 10.7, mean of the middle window 9.52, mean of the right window 10.7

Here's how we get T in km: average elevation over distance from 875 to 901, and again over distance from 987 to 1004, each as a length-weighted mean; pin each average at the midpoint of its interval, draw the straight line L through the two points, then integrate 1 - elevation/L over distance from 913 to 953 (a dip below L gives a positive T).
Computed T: 5.0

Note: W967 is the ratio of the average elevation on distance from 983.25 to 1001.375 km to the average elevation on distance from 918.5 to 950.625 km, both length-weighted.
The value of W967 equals 1.09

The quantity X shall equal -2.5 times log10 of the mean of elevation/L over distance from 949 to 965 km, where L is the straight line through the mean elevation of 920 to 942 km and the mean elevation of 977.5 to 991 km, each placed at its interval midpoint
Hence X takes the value 0.262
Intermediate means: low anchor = 11.8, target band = 9.72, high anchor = 12.9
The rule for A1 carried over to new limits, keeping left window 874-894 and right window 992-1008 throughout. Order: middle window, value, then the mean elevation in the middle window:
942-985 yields -0.115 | 11.3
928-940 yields -0.215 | 13.2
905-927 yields 0.210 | 9.29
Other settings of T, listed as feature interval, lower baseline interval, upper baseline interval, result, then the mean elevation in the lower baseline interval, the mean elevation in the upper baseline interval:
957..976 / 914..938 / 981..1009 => -3.52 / 10.3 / 10.6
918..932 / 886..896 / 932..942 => 3.00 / 11.6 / 13.1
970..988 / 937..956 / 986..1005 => -4.73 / 9.62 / 10.8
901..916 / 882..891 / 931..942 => 1.36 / 12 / 13.1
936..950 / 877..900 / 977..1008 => 0.86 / 11.9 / 11.1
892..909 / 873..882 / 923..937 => 0.37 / 12.3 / 12.5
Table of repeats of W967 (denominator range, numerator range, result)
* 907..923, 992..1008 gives 1.09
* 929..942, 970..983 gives 1.00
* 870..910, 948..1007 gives 0.92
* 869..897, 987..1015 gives 0.76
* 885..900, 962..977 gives 1.10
